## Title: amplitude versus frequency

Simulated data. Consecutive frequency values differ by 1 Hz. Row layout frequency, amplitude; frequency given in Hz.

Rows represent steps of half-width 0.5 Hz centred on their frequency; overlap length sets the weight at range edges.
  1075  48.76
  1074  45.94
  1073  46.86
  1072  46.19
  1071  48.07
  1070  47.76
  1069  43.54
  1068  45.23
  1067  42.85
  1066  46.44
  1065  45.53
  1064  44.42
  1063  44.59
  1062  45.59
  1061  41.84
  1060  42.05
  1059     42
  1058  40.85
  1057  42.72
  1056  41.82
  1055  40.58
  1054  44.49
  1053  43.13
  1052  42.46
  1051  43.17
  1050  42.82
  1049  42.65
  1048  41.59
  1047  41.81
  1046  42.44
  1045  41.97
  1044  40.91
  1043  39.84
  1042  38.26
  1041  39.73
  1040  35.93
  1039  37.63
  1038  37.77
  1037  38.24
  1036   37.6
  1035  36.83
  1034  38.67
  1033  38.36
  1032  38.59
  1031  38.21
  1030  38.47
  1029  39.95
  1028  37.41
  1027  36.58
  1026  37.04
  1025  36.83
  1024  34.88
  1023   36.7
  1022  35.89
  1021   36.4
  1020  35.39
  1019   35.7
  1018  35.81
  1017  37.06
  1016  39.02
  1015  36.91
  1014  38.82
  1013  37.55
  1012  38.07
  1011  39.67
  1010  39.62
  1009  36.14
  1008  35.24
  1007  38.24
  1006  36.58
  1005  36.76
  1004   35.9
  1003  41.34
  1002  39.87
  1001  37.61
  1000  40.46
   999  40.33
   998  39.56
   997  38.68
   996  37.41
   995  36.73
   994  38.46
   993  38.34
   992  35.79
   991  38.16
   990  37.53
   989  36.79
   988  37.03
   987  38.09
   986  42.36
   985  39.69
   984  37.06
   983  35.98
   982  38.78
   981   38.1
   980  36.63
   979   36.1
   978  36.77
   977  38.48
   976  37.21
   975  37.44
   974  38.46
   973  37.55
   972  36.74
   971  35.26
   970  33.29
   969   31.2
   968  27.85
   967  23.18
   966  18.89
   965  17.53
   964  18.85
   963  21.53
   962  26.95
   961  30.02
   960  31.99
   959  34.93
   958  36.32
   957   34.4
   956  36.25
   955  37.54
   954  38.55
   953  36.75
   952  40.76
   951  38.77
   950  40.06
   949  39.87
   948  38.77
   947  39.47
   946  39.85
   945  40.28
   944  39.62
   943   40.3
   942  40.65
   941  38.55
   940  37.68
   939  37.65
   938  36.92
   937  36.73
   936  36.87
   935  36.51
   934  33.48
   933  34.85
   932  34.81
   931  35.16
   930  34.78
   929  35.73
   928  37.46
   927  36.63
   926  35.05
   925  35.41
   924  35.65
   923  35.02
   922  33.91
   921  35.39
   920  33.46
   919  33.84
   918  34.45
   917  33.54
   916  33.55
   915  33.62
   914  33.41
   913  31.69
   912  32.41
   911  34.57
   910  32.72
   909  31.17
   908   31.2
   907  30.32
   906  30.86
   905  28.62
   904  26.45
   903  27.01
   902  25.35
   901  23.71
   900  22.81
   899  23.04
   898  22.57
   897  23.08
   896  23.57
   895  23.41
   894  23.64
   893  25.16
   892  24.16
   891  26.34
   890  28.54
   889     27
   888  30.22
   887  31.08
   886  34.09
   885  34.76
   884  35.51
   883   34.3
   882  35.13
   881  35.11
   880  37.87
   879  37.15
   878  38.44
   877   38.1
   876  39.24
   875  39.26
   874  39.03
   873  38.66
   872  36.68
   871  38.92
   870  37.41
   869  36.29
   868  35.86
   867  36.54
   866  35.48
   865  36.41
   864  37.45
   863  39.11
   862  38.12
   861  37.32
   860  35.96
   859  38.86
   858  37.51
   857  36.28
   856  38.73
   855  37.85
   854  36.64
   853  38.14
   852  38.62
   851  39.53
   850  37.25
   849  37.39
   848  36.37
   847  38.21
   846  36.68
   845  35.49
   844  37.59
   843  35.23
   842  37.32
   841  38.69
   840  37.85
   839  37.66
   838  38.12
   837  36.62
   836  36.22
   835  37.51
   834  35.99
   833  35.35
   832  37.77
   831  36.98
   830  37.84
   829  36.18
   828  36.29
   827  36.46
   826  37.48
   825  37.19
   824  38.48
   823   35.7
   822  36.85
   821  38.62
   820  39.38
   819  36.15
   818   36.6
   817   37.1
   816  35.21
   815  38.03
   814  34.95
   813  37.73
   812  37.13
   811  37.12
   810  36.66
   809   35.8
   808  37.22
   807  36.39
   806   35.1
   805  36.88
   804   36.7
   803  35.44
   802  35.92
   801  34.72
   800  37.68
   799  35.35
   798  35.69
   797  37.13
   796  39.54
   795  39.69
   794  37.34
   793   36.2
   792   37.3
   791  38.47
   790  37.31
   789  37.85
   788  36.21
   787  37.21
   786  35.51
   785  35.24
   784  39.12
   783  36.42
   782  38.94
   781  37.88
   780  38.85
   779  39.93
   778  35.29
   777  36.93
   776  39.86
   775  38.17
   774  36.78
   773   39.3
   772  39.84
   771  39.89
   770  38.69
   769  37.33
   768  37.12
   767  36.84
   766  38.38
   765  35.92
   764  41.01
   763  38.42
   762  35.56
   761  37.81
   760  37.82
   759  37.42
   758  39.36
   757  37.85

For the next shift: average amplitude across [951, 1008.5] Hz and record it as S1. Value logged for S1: 35.4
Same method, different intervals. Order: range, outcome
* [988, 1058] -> 38.7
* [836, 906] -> 34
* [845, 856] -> 37.6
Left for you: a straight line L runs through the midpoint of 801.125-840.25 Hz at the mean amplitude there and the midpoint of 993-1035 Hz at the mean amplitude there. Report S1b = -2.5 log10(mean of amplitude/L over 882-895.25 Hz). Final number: 0.252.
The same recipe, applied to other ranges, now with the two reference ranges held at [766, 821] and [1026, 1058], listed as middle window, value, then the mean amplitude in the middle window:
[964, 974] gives 0.33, 29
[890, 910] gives 0.42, 26.2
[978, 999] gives 0.04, 37.9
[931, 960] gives 0.04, 37.6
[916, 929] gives 0.11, 35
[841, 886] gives 0.02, 37.2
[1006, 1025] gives 0.08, 37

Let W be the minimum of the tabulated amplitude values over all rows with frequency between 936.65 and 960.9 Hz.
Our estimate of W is 31.99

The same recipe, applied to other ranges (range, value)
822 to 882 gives 35.11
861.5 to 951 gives 22.57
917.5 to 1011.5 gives 17.53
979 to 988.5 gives 35.98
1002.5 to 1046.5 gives 34.88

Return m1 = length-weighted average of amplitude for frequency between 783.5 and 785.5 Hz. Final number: 37.2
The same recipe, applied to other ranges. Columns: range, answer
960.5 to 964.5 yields 24.3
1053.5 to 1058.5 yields 42.1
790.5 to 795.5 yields 37.8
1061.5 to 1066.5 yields 45.3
